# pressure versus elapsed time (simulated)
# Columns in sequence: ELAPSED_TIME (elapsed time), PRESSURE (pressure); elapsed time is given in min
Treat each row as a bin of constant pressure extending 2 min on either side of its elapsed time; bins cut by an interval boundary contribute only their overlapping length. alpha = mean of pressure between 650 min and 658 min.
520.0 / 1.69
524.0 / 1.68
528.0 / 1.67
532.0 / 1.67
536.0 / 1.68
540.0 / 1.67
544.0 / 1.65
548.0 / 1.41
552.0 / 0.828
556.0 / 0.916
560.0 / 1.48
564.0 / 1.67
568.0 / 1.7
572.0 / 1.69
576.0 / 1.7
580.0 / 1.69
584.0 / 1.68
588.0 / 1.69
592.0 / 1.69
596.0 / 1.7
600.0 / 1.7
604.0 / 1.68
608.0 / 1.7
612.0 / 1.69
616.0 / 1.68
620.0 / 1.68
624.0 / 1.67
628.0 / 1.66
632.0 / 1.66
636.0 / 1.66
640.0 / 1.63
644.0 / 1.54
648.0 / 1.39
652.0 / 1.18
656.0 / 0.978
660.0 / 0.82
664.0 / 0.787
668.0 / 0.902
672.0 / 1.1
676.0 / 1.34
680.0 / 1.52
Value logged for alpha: 1.08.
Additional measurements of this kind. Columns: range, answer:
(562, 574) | 1.69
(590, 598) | 1.69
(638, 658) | 1.34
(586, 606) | 1.69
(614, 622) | 1.68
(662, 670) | 0.845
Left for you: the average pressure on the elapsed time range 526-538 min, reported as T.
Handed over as 1.67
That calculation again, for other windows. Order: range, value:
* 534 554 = 1.45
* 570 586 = 1.69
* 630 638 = 1.66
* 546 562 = 1.16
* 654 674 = 0.917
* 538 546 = 1.66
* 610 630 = 1.68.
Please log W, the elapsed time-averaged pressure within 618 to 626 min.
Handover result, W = 1.67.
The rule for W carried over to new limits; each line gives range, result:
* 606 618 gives 1.69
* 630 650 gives 1.58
